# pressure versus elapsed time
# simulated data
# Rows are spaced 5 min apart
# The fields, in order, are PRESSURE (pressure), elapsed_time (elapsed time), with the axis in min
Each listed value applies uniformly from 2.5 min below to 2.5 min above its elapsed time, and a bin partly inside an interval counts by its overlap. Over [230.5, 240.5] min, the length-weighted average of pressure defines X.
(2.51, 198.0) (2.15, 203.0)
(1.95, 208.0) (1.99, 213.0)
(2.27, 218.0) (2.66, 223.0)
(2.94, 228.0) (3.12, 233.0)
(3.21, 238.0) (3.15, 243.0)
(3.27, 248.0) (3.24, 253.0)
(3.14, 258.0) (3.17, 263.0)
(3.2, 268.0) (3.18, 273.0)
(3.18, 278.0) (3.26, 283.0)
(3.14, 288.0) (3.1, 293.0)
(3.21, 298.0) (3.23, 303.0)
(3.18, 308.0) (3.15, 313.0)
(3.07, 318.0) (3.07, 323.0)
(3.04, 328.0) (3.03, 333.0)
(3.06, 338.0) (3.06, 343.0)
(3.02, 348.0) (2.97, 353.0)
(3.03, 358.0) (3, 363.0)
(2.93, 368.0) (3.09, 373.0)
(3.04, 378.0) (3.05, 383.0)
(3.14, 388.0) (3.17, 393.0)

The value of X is 3.17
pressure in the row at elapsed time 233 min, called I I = 3.12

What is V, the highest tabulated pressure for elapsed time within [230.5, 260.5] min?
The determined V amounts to 3.27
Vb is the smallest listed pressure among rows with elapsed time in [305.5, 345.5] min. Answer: 3.03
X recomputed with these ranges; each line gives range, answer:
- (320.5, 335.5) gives 3.05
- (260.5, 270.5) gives 3.19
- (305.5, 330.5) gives 3.1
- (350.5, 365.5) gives 3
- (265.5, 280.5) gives 3.19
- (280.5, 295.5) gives 3.17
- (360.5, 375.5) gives 3.01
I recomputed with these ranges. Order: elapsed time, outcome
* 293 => 3.1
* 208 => 1.95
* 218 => 2.27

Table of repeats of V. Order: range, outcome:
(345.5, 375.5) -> 3.09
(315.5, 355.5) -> 3.07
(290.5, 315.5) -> 3.23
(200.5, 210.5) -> 2.15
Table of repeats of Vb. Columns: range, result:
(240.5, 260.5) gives 3.14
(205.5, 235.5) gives 1.95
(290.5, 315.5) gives 3.1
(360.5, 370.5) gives 2.93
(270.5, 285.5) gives 3.18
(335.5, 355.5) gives 2.97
